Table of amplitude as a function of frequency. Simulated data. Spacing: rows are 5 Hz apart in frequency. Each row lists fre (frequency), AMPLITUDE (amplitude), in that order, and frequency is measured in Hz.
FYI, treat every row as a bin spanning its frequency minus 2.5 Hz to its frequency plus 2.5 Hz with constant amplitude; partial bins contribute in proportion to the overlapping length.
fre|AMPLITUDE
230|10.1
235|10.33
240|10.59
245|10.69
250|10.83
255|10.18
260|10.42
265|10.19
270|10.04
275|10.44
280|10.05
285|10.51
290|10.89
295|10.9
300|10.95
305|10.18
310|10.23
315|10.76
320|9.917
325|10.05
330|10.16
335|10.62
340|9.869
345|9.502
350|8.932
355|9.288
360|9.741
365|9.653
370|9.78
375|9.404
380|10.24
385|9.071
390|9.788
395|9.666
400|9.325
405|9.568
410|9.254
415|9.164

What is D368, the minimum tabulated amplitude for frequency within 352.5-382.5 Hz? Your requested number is 9.288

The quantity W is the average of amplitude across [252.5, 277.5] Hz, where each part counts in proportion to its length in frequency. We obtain 10.3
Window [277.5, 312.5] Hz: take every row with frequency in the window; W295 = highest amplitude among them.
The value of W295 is 10.95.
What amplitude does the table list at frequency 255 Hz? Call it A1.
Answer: 10.18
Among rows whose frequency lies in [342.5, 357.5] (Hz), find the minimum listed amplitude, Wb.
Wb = 8.932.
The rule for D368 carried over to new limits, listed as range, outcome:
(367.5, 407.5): 9.071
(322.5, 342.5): 9.869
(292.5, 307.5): 10.18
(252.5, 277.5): 10.04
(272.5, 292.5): 10.05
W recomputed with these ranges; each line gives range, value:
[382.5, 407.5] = 9.48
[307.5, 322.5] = 10.3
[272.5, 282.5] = 10.2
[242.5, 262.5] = 10.5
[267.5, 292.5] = 10.4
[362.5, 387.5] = 9.63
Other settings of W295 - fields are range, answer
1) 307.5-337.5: 10.76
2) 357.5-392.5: 10.24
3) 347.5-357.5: 9.288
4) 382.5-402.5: 9.788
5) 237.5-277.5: 10.83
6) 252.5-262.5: 10.42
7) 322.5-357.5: 10.62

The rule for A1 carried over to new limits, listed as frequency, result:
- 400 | 9.325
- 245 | 10.69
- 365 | 9.653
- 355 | 9.288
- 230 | 10.1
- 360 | 9.741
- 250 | 10.83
